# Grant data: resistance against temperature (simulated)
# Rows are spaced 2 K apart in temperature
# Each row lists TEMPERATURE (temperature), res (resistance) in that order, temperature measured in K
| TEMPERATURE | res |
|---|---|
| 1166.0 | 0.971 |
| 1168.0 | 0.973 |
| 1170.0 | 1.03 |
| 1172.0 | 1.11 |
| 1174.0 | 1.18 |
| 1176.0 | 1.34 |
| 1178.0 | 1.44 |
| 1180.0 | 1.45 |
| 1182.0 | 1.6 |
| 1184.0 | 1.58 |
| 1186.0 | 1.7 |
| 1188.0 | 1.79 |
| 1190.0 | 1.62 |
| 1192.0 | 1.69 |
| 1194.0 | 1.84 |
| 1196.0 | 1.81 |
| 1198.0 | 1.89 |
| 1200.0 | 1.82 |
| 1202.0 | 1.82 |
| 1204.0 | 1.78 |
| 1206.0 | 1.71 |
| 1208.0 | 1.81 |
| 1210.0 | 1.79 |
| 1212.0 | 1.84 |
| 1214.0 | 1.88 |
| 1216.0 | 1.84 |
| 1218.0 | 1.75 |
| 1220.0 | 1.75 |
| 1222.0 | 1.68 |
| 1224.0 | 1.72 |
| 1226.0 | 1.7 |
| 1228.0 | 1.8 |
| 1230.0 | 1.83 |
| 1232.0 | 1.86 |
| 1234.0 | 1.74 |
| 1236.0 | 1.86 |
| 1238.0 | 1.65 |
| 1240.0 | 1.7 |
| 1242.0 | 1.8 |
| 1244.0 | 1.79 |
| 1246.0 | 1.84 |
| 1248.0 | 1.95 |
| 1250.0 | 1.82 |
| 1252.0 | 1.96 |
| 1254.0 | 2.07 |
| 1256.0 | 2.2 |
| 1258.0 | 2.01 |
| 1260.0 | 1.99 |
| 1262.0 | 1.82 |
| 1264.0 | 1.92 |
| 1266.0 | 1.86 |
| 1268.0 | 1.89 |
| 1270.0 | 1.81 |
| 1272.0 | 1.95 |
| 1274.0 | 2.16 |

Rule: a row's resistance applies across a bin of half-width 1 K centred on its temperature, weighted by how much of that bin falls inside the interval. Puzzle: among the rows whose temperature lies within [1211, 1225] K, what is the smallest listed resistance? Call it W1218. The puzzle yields 1.68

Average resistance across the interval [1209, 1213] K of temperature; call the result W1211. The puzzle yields 1.81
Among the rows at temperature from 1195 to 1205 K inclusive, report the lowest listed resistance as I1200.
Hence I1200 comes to 1.78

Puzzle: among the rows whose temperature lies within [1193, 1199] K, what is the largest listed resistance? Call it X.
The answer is 1.89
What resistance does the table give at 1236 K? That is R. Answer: 1.86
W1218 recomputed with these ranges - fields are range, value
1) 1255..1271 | 1.81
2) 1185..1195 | 1.62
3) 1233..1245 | 1.65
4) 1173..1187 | 1.18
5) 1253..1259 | 2.01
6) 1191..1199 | 1.69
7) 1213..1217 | 1.84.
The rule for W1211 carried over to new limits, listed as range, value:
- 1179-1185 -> 1.54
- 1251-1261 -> 2.05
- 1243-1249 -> 1.86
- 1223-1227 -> 1.71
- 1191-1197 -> 1.78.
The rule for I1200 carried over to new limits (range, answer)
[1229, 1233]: 1.83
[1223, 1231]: 1.7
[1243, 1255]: 1.79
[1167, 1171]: 0.973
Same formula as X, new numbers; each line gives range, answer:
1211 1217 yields 1.88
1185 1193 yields 1.79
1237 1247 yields 1.84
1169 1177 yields 1.34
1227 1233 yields 1.86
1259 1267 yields 1.99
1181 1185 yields 1.6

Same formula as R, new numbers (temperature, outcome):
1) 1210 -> 1.79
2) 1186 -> 1.7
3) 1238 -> 1.65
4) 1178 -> 1.44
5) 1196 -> 1.81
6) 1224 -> 1.72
